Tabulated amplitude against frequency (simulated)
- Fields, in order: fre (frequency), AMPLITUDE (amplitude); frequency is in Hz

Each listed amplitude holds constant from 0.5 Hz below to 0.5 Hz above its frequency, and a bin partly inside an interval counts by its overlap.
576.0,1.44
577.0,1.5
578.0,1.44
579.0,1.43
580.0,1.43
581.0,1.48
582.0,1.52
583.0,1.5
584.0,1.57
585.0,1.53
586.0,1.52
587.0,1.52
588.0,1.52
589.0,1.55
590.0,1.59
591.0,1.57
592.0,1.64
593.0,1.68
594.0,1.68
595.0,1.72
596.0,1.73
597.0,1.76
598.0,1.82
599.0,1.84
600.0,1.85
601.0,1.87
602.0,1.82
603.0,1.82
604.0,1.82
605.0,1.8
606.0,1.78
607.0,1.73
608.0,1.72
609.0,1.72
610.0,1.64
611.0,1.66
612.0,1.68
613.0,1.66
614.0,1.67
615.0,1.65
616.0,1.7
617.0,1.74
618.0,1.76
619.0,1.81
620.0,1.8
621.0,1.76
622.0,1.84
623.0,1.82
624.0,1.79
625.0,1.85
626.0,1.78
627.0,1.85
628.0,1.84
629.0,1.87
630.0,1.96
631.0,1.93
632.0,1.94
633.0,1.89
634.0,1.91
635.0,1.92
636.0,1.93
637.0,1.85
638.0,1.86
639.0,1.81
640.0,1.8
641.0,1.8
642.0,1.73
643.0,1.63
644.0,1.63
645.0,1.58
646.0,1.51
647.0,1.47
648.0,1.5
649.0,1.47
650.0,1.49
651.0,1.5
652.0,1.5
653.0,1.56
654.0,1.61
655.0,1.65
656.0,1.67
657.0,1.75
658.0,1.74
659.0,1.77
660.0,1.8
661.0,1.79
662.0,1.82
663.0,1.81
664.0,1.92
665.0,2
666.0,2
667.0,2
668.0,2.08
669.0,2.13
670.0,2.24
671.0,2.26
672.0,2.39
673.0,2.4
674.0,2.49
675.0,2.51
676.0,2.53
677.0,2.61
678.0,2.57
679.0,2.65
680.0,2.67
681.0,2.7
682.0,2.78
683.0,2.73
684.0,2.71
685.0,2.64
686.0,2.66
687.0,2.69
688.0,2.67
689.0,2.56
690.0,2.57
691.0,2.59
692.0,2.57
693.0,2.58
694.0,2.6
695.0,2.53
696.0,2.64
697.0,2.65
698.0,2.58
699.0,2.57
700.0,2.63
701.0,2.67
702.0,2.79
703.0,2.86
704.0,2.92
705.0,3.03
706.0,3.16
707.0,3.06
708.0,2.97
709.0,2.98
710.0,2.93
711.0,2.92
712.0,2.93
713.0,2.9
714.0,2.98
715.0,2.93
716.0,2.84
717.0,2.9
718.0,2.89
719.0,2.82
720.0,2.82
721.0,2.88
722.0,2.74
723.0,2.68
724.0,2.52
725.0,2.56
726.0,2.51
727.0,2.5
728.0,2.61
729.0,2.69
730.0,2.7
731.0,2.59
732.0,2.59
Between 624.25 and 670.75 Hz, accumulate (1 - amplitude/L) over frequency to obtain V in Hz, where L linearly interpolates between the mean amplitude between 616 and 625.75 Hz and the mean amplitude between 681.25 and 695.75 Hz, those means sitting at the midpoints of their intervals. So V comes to 7.12 Hz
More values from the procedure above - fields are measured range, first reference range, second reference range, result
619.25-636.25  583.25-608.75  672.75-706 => 1.35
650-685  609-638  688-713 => 3.60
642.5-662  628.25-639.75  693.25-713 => 4.75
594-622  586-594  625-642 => -0.90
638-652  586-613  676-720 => 3.67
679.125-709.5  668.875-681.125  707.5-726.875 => -1.04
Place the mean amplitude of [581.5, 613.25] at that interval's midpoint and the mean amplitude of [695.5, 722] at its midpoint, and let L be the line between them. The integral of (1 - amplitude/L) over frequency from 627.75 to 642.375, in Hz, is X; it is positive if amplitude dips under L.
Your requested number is 1.45 Hz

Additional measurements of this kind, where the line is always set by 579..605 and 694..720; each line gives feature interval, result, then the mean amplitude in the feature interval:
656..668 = 2.6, 1.86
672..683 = -0.2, 2.59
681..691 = -0.2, 2.67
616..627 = 0.9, 1.79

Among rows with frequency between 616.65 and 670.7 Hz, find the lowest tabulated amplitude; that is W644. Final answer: 1.47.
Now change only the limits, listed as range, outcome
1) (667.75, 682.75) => 2.08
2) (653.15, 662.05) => 1.61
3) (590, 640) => 1.57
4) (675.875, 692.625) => 2.53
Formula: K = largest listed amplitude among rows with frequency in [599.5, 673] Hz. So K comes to 2.4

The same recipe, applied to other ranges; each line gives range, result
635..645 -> 1.93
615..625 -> 1.85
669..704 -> 2.92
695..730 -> 3.16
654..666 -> 2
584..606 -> 1.87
